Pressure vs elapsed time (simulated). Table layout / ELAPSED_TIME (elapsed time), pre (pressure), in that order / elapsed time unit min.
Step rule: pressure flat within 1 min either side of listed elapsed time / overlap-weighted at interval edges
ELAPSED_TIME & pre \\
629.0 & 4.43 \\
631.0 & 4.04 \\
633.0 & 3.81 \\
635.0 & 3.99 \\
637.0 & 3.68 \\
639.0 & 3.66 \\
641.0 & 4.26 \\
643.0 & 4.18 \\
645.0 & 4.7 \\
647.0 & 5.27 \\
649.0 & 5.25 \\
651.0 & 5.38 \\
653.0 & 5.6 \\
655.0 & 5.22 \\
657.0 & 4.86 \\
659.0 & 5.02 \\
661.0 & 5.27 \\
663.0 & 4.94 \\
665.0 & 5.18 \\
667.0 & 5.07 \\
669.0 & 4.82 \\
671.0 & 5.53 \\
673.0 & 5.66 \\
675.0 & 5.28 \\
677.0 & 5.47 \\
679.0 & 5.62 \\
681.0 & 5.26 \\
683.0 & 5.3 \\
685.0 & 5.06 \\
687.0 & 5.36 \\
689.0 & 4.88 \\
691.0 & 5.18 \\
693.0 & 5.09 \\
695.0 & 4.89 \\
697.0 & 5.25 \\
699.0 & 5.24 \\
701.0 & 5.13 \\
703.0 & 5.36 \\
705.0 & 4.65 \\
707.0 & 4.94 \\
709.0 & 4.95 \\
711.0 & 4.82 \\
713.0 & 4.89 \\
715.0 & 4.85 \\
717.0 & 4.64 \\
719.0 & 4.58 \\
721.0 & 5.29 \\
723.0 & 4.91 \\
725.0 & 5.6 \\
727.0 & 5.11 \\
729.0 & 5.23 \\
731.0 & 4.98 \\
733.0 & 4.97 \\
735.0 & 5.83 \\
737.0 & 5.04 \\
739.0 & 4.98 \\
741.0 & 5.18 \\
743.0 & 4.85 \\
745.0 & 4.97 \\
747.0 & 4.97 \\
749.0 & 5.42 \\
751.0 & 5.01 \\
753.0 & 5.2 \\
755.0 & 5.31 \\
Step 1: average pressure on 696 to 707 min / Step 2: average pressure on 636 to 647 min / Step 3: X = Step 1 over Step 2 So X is 1.22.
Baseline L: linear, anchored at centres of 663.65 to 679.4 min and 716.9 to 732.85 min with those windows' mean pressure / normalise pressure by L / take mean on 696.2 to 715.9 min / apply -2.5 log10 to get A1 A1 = 0.031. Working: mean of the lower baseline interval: 5.31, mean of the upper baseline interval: 5.06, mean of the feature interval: 5.01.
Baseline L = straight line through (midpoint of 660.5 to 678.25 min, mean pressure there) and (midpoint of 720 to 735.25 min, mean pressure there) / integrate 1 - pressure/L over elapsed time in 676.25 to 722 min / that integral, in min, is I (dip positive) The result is 1.39 min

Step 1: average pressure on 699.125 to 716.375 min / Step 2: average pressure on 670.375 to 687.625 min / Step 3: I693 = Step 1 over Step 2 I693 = 0.92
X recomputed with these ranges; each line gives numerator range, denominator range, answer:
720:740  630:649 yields 1.23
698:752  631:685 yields 1.03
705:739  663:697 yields 0.96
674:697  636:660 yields 1.10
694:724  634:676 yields 1.01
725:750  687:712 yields 1.02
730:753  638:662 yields 1.05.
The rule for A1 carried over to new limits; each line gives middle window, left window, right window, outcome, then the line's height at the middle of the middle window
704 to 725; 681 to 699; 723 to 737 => 0.07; 5.2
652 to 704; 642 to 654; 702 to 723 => -0.05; 4.99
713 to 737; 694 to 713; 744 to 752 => -0.01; 5.05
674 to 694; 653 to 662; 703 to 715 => -0.05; 5.02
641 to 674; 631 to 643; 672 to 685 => -0.10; 4.65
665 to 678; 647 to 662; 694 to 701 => -0.02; 5.19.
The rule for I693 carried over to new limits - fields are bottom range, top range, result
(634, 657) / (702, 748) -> 1.08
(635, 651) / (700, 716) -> 1.11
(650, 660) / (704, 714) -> 0.93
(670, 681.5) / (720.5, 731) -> 0.95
